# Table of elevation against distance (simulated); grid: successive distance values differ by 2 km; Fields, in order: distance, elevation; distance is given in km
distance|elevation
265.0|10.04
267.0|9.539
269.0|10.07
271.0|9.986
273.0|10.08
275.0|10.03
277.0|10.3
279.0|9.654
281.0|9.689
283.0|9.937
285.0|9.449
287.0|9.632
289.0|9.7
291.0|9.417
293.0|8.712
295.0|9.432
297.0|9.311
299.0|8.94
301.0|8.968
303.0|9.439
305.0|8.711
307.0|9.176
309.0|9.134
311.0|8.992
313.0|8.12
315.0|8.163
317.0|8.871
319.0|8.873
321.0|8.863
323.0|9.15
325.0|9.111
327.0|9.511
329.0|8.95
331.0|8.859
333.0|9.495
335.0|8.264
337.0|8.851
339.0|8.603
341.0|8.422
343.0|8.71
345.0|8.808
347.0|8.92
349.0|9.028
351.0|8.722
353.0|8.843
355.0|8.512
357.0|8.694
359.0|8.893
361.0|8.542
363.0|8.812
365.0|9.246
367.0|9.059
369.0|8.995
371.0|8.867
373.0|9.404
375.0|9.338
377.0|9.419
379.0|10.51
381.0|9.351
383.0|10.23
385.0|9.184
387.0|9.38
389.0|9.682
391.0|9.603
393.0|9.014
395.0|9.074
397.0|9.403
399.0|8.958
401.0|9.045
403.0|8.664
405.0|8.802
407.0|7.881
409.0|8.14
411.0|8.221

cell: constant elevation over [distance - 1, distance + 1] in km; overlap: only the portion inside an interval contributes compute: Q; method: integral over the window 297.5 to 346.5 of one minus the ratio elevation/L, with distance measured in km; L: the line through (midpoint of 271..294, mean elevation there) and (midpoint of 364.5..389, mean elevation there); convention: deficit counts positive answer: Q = 3.63 km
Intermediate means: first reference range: 9.7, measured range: 8.88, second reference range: 9.43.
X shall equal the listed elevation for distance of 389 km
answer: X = 9.682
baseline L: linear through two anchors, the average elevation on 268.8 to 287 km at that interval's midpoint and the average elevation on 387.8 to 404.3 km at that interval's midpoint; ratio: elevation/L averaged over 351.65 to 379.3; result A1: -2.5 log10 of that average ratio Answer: 0.04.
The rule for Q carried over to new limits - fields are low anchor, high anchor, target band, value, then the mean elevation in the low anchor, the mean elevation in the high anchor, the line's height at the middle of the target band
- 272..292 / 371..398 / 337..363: 2.3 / 9.79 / 9.48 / 9.59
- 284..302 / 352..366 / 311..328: 0.5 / 9.28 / 8.79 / 9.09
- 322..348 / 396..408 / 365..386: -1.4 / 8.9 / 8.79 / 8.83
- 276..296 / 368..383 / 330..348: 1.4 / 9.59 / 9.47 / 9.52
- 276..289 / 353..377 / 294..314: 1.1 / 9.77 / 8.96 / 9.56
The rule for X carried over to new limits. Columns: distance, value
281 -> 9.689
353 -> 8.843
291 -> 9.417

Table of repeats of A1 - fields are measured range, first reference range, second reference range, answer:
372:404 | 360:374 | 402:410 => -0.09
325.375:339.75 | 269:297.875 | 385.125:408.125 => 0.05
